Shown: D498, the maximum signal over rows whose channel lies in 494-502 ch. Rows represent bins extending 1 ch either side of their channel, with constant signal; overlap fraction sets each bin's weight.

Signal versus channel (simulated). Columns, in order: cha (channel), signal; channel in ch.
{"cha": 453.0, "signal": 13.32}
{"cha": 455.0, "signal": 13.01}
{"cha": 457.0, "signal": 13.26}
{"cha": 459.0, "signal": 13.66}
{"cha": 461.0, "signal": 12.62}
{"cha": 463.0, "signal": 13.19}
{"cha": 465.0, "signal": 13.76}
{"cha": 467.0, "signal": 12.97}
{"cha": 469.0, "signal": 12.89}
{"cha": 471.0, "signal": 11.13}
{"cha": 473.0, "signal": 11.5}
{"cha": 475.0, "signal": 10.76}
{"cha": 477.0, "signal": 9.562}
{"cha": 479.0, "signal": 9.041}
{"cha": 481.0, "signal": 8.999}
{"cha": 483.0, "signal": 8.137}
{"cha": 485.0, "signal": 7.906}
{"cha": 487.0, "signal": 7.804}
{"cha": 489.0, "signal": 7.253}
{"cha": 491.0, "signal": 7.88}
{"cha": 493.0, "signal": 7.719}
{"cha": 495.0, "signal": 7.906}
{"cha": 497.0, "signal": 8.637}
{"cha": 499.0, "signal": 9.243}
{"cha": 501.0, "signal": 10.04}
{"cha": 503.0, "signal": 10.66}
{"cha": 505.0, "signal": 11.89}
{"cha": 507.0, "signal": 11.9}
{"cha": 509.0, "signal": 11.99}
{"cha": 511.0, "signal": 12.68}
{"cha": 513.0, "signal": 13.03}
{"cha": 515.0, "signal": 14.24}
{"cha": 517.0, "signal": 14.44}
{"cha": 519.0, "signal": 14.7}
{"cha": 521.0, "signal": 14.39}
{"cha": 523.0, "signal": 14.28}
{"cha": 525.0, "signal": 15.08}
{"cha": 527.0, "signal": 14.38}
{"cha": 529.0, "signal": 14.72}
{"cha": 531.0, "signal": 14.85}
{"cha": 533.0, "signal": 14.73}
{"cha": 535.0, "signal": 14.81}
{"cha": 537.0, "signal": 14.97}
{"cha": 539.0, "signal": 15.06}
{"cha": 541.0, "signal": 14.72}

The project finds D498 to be 10.04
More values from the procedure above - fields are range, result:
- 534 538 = 14.97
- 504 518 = 14.44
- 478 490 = 9.041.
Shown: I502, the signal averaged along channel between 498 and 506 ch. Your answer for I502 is 10.5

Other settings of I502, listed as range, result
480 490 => 8.02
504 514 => 12.3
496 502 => 9.31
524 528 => 14.7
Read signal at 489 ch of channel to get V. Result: 7.253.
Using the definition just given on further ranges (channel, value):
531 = 14.85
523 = 14.28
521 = 14.39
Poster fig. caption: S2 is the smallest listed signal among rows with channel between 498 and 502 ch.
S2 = 9.243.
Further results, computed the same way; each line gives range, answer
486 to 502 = 7.253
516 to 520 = 14.44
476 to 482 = 8.999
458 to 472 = 11.13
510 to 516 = 12.68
